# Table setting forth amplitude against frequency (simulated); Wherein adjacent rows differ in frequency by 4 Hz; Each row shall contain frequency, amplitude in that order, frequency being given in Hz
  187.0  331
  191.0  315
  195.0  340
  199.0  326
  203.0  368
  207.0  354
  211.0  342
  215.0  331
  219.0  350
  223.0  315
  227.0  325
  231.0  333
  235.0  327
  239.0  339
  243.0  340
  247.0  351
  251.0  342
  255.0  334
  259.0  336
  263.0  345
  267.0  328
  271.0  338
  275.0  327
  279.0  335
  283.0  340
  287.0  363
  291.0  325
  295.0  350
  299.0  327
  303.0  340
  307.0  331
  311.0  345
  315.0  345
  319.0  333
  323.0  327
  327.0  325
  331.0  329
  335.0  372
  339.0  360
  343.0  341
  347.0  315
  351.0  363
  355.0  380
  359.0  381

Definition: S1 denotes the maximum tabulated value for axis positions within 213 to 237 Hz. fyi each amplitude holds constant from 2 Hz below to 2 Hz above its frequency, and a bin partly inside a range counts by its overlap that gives 350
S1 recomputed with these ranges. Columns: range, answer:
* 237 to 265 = 351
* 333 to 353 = 372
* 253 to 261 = 336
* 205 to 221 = 354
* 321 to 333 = 329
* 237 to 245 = 340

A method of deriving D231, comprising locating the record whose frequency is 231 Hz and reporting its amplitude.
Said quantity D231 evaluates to 333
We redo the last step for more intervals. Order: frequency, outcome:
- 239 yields 339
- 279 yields 335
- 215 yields 331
